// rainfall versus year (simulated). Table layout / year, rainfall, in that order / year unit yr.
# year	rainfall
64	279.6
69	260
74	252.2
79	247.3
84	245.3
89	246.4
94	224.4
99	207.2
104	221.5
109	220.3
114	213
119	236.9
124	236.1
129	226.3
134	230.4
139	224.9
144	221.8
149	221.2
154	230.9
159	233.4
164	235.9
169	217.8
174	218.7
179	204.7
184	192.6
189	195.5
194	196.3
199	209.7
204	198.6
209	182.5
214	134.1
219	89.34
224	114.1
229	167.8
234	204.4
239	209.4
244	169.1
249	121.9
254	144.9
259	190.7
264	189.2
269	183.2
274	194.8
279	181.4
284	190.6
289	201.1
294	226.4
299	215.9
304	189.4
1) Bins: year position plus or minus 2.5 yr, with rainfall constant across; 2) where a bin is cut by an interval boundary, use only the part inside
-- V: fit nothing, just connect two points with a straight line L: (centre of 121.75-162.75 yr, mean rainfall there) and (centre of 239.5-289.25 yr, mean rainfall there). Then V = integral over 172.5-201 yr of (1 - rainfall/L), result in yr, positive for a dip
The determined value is 1.0 yr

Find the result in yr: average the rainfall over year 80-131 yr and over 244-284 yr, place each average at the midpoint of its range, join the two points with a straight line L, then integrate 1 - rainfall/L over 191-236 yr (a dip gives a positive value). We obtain 5.86 yr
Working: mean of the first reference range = 228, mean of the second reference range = 173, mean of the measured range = 166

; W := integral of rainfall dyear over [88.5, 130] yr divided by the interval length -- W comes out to 225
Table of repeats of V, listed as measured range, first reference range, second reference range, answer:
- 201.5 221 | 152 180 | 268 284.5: 5.3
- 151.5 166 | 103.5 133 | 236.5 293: -1.3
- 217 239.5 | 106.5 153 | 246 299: 4.9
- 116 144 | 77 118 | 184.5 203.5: -1.4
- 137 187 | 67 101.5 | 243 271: -3.2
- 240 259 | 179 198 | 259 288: 3.5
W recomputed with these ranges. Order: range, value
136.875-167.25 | 228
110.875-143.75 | 227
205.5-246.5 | 160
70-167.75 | 231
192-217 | 182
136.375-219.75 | 203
